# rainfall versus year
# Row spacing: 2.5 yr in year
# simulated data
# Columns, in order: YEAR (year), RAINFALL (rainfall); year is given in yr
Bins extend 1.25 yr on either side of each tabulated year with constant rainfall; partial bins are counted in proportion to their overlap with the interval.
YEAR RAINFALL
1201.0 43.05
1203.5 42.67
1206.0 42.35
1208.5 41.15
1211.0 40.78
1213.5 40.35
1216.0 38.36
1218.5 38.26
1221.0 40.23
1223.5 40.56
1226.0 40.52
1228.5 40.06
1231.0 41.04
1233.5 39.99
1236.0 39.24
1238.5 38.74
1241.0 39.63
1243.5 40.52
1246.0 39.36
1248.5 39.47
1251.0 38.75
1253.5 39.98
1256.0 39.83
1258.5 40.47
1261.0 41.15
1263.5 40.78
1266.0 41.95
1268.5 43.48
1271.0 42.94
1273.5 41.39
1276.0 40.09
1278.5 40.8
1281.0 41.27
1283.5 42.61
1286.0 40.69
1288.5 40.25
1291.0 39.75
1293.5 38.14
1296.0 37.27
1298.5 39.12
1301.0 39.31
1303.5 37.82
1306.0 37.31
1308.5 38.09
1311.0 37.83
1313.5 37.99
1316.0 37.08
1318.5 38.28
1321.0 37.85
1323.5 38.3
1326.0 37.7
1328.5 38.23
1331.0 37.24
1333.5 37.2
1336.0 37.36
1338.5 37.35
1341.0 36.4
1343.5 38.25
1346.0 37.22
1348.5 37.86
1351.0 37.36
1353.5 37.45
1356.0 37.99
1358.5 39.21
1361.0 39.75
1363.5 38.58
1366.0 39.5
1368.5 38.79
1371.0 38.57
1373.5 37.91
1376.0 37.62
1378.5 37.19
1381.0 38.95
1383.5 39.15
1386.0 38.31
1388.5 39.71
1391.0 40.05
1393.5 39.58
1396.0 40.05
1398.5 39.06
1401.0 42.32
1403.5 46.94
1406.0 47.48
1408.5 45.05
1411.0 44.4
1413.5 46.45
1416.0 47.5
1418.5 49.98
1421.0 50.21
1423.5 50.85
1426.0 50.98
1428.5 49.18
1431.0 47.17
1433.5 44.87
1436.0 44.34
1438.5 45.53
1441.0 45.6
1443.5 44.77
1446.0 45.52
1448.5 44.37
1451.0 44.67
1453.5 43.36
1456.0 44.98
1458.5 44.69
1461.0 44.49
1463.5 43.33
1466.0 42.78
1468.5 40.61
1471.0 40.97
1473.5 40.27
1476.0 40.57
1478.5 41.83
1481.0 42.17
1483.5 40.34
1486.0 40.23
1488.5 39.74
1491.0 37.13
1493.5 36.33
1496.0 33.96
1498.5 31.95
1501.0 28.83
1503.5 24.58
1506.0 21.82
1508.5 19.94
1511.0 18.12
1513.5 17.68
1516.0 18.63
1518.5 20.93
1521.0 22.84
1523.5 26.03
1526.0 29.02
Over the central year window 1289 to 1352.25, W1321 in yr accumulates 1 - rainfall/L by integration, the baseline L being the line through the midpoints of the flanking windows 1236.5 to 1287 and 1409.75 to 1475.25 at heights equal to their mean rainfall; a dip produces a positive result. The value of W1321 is 6.5 yr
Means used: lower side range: 40.7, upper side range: 45.4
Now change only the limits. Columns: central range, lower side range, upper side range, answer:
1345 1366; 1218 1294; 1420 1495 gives 1.9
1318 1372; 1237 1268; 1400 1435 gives 7.6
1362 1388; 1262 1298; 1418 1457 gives 3.4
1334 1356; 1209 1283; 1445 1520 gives 0.6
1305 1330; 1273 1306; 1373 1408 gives 1.3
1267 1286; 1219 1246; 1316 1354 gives -1.4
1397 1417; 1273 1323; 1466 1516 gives -5.0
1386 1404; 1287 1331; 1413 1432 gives 2.3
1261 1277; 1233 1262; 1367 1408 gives -0.8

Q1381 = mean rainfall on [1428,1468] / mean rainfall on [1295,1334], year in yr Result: 1.2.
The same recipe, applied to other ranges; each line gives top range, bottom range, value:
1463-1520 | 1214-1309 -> 0.82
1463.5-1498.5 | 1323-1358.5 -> 1.05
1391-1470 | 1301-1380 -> 1.19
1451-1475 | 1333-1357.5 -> 1.15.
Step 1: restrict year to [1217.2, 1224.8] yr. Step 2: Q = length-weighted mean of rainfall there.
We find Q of 39.7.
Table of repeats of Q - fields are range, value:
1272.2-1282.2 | 40.9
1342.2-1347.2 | 37.7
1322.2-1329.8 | 38.1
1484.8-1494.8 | 38.3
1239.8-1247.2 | 39.8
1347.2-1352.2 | 37.6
